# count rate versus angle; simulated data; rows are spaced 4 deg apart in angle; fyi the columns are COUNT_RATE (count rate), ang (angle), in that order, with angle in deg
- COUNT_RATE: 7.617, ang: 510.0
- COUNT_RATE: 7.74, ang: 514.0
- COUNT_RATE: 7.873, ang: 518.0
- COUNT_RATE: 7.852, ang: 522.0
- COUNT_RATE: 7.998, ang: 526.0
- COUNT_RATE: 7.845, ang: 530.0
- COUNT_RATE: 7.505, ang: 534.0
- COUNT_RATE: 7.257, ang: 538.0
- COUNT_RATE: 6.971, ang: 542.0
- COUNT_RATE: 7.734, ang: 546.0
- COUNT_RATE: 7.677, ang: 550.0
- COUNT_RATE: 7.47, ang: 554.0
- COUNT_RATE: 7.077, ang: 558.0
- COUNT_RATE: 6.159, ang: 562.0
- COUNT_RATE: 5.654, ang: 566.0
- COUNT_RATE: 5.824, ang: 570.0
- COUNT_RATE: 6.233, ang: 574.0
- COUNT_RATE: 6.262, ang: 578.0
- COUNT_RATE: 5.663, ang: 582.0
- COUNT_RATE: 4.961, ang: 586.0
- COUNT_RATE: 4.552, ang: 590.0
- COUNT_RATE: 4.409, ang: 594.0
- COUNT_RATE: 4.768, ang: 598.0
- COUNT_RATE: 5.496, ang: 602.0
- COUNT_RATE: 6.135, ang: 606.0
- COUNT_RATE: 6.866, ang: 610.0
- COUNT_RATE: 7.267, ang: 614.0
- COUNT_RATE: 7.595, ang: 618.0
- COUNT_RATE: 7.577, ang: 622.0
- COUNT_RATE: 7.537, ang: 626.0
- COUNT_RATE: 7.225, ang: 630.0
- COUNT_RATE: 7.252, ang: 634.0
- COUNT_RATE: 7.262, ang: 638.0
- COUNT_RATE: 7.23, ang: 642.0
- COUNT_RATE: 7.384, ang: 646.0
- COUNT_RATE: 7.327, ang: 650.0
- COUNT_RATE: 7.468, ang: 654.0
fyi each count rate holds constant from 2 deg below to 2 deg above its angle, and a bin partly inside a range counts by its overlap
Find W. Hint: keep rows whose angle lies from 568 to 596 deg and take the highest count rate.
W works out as 6.262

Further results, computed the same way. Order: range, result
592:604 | 5.496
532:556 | 7.734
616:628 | 7.595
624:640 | 7.537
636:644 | 7.262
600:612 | 6.866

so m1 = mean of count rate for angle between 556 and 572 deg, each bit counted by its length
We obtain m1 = 6.18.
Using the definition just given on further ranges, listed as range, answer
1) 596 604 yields 5.13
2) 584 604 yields 4.84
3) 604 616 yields 6.76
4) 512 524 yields 7.82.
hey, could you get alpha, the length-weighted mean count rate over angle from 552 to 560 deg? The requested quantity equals 7.27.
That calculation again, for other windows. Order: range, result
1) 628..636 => 7.24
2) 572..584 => 6.05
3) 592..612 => 5.53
